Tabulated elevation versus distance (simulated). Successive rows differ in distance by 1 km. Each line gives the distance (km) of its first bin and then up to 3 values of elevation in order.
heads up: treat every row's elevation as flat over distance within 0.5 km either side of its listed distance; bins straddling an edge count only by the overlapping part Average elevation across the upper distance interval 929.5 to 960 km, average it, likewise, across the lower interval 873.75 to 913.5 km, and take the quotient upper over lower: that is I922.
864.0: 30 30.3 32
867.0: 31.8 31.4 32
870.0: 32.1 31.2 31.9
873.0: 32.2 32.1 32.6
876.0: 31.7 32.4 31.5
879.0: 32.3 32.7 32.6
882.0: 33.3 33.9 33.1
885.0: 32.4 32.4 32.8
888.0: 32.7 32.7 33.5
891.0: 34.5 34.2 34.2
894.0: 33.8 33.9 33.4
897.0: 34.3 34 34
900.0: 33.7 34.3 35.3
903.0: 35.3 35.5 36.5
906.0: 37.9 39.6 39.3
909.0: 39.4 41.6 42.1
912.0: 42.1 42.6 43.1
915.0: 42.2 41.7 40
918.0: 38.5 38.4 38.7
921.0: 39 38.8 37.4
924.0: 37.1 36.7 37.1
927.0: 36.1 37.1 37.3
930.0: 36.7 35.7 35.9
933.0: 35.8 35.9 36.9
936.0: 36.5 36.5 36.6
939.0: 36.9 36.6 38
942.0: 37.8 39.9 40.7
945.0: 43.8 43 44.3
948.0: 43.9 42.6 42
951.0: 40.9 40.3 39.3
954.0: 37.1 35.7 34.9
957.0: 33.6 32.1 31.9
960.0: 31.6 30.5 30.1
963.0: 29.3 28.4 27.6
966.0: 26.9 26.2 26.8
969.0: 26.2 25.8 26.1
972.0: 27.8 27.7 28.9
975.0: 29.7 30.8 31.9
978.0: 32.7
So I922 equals 1.09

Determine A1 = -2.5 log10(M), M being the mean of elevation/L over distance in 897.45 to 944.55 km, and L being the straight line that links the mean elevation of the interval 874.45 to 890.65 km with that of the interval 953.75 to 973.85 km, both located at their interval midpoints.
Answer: -0.21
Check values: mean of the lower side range 32.7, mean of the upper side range 29.7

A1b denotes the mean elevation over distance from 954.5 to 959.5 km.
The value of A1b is 33.6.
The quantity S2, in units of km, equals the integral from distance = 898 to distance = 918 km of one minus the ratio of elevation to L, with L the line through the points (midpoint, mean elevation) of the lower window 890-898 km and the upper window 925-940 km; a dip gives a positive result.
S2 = -2.11 km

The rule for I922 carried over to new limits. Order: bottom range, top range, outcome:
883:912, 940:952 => 1.17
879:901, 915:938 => 1.12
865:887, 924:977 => 1.08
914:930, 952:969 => 0.82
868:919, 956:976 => 0.82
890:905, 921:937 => 1.07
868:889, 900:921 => 1.21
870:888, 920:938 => 1.14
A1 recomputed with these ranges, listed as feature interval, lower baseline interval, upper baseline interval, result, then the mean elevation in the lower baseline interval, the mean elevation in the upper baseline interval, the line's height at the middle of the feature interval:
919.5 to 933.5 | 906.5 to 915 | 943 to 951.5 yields 0.13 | 41.3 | 42.5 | 41.8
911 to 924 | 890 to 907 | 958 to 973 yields -0.21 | 34.8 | 28.3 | 33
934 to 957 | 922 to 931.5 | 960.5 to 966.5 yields -0.19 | 36.9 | 28.8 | 32.8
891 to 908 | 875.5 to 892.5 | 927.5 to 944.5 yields -0.03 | 32.9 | 37.1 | 34.1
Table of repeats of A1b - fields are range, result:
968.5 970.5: 26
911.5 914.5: 42.6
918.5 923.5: 38.5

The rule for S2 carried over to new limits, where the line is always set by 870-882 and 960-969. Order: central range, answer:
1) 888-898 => -0.8 km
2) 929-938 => -2.0 km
